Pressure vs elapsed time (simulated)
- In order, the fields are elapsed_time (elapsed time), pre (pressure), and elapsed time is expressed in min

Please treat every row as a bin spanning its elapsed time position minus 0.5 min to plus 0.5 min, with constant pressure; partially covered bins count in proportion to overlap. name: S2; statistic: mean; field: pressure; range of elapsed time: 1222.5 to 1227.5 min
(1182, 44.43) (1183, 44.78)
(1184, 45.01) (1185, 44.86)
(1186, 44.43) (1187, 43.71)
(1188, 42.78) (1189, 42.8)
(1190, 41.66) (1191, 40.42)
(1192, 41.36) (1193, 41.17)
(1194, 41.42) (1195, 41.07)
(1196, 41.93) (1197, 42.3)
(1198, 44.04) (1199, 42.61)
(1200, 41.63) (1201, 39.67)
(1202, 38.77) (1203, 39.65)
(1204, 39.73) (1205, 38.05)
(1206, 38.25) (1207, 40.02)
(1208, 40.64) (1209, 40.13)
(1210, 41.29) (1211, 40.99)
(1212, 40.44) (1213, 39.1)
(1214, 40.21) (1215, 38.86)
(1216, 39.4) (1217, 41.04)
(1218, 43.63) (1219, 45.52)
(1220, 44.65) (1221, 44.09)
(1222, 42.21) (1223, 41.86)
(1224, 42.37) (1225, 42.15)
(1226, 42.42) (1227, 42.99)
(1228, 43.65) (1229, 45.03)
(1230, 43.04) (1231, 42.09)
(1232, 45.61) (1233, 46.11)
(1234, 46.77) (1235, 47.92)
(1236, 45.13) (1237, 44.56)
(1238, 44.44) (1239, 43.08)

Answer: 42.4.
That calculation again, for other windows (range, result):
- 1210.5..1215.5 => 39.9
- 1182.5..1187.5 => 44.6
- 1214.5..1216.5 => 39.1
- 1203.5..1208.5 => 39.3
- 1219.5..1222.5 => 43.7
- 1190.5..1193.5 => 41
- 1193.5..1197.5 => 41.7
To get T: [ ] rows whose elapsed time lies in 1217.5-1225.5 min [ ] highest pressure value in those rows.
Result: 45.52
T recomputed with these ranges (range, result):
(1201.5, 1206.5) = 39.73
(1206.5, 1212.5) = 41.29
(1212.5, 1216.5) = 40.21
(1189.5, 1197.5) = 42.3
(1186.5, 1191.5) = 43.71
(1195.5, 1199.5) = 44.04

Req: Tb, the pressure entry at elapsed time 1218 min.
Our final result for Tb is 43.63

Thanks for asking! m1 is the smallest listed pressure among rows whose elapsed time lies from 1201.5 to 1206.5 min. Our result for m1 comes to 38.05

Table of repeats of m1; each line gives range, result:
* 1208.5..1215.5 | 38.86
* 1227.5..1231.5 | 42.09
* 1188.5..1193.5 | 40.42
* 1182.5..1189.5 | 42.78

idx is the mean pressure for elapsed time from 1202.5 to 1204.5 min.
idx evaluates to 39.7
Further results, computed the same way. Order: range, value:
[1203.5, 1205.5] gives 38.9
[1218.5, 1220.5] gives 45.1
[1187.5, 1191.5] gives 41.9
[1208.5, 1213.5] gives 40.4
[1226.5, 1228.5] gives 43.3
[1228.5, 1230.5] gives 44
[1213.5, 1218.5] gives 40.6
